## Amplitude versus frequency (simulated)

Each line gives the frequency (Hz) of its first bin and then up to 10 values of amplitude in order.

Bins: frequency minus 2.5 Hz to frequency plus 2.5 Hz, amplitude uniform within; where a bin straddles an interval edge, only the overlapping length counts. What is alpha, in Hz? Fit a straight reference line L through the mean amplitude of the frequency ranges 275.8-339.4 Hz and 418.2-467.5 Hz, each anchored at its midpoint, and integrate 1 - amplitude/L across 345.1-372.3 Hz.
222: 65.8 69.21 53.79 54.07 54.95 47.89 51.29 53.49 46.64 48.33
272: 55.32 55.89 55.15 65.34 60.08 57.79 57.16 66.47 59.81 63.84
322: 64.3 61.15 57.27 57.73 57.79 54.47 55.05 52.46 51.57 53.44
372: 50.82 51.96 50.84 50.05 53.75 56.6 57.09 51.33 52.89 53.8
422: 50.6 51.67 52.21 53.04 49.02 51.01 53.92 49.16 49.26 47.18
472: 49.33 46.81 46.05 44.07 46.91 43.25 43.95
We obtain 1.7 Hz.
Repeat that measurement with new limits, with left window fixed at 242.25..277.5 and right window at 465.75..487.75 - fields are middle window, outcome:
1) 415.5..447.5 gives -2.6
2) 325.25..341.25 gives -2.8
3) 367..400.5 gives -2.6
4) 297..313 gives -3.3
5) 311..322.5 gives -2.9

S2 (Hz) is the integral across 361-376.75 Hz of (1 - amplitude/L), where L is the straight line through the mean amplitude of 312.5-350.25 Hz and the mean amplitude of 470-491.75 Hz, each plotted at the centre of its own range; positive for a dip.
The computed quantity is 1.2 Hz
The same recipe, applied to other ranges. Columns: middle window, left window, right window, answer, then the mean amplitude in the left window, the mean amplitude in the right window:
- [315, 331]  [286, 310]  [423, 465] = -0.8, 61.1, 51.1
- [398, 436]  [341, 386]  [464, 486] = -2.1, 52.9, 47.2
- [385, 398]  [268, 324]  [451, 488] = 0.0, 59.8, 48.2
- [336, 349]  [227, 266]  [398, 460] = -1.0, 52.7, 52.2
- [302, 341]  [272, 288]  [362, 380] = -4.3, 57.6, 52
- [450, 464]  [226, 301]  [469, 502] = -1.1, 55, 45.9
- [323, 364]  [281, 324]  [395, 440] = 1.5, 61.3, 53.2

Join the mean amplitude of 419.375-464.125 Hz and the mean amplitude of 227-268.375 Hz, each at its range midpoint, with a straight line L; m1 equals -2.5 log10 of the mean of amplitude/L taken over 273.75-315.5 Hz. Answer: -0.15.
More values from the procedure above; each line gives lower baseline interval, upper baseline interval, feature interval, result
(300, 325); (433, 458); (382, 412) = 0.04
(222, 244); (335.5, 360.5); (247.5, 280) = 0.13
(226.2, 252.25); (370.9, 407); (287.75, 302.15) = -0.10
